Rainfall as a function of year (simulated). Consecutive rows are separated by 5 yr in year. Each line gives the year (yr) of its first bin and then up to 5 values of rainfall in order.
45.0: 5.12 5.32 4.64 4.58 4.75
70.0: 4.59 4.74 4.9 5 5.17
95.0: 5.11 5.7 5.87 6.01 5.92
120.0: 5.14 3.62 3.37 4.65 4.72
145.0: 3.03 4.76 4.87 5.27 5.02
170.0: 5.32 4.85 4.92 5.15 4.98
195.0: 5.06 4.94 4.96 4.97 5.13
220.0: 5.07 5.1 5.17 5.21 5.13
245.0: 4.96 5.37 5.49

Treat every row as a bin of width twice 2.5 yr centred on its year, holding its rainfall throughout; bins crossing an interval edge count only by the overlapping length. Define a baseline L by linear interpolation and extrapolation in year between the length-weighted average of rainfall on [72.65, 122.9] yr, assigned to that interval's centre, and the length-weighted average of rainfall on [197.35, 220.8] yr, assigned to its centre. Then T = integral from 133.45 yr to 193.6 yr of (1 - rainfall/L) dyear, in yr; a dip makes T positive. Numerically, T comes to 3.99 yr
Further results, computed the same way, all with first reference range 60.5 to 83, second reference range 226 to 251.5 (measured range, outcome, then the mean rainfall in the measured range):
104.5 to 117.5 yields -3.0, 5.94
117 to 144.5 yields 3.6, 4.24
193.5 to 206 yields 0.2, 4.98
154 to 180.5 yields -0.5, 5.06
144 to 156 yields 1.6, 4.29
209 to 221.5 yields 0.1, 5.07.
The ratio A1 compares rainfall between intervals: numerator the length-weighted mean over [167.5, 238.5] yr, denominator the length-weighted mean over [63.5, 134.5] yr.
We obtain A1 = 1.01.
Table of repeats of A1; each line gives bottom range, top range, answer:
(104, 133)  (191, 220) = 1.02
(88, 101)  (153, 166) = 0.96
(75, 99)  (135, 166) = 0.91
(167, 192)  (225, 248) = 1.02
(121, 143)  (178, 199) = 1.21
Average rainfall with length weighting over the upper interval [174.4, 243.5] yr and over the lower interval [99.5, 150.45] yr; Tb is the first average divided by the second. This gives 1.1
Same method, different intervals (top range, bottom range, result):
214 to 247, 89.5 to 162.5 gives 1.05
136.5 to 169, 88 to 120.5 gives 0.83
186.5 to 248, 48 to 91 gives 1.05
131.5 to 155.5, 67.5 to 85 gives 0.90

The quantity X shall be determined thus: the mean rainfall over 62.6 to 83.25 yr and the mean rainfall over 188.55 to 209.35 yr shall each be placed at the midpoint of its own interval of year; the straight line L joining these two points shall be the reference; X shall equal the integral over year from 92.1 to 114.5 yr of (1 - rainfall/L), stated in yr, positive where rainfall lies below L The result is -4.1 yr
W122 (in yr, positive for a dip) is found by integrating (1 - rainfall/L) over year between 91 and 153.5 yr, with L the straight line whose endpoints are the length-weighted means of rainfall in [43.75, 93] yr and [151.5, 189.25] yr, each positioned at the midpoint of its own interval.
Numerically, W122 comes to 1.6 yr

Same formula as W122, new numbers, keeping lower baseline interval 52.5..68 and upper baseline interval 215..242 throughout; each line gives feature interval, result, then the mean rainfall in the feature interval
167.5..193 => -0.24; 5.04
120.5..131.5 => 2.35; 3.81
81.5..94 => -0.90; 5.07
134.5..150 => 2.28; 4.17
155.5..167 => -0.37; 5.1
